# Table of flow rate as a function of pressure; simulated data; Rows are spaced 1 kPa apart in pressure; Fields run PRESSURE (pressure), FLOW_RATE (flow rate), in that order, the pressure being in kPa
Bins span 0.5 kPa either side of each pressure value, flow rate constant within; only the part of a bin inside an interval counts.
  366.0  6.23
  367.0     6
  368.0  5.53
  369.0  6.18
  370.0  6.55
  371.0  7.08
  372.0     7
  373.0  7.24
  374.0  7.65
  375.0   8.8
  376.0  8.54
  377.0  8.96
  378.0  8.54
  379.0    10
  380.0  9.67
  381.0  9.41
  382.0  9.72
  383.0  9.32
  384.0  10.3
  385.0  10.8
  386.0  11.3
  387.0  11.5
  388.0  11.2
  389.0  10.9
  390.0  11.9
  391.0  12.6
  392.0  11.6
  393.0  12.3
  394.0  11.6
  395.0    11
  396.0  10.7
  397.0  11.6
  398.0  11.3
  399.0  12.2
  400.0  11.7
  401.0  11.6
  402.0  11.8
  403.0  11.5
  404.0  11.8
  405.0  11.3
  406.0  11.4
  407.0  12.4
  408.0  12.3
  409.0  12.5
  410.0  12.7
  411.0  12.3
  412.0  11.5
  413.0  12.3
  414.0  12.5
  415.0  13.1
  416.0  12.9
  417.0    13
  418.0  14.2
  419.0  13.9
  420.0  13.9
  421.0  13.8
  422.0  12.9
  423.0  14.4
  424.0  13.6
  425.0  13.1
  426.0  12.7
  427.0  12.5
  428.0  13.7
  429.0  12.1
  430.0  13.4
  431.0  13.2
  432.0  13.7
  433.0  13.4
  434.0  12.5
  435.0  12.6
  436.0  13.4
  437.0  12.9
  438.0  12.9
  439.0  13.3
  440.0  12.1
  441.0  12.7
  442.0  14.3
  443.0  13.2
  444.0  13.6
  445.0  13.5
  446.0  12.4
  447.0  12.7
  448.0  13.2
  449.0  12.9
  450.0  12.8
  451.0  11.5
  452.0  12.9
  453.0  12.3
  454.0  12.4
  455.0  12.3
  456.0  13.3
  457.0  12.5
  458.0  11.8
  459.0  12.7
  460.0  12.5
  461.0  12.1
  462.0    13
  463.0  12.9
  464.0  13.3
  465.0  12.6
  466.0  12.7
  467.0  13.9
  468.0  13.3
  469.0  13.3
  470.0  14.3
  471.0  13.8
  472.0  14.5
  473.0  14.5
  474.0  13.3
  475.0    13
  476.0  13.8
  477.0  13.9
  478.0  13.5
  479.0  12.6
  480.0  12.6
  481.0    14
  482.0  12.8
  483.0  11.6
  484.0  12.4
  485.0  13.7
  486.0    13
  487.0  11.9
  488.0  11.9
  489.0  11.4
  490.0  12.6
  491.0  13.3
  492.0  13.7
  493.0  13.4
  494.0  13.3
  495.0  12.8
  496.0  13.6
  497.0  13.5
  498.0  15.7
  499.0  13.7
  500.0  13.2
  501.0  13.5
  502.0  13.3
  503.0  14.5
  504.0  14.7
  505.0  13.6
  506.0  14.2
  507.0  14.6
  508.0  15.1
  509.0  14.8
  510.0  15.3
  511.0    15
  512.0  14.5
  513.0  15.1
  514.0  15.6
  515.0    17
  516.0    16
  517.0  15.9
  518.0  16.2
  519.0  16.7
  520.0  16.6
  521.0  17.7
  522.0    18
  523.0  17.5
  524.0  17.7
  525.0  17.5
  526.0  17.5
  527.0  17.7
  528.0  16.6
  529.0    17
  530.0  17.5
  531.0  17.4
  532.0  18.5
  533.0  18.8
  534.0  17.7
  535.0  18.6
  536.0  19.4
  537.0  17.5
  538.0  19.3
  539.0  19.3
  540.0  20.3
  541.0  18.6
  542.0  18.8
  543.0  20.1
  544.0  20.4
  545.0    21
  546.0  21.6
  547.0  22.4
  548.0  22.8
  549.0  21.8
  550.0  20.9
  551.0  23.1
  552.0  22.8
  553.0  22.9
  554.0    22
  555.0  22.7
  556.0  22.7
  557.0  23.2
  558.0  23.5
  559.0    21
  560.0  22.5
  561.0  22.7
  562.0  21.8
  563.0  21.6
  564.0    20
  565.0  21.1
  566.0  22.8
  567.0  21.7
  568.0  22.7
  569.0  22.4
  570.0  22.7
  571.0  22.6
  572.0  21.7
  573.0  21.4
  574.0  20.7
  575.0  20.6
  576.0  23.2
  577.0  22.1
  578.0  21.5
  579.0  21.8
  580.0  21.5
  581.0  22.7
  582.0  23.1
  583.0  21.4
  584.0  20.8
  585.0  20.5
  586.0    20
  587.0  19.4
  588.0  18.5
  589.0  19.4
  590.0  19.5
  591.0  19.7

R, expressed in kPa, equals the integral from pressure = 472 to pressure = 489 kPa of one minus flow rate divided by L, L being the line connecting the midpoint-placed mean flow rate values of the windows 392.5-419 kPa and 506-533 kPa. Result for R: 2.21 kPa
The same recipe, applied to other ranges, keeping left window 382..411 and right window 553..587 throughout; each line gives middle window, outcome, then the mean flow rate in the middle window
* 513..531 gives 1.96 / 16.9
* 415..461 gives 3.07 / 13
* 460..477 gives 2.62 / 13.4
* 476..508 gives 7.21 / 13.3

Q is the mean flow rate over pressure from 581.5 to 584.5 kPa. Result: 21.8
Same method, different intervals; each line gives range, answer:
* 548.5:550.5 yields 21.4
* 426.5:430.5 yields 12.9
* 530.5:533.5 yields 18.2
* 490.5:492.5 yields 13.5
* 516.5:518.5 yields 16.1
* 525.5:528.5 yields 17.3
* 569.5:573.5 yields 22.1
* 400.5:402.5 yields 11.7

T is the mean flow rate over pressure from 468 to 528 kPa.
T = 14.4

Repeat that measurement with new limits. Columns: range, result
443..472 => 12.9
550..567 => 22.2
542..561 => 22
